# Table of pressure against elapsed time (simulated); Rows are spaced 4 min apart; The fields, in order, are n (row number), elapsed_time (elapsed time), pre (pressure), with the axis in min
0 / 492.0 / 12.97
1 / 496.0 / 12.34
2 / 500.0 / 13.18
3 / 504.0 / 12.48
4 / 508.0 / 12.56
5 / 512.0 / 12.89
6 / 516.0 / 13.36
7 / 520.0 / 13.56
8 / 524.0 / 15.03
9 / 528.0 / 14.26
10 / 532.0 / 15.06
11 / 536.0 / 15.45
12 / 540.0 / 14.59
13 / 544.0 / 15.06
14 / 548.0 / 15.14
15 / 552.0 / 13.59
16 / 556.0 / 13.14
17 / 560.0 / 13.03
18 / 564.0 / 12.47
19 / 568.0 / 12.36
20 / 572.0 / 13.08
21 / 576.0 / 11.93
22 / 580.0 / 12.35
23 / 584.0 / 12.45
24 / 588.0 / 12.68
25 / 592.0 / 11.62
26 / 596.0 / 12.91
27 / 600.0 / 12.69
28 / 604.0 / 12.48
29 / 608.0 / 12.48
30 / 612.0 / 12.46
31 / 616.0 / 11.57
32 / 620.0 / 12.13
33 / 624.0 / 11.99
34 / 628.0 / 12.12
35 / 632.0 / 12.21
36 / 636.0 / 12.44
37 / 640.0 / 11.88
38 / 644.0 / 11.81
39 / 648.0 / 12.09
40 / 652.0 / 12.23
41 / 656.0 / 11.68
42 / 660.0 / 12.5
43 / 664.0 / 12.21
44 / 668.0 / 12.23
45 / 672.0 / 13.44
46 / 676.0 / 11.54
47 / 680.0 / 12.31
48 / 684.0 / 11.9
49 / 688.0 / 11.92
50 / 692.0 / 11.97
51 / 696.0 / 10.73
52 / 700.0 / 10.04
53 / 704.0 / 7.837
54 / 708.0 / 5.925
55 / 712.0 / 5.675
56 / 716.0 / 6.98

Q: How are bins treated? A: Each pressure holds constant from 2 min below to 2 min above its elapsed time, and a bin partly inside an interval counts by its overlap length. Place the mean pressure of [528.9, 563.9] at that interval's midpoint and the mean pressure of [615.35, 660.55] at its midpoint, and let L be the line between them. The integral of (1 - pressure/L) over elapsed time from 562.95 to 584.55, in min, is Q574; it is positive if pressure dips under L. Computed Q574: 1.86 min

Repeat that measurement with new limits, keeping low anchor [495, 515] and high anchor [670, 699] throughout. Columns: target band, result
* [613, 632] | 0.3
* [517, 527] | -1.2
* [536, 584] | -3.5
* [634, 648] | 0.1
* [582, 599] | -0.1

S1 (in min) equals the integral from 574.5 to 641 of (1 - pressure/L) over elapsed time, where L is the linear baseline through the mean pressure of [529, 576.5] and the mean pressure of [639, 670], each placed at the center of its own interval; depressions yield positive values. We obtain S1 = 3.1 min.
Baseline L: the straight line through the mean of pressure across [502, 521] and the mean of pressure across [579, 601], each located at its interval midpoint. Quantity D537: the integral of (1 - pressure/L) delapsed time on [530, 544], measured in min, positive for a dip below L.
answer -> -2.5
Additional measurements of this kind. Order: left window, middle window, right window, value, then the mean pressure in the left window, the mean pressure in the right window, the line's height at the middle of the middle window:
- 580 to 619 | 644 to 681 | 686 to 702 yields -2.1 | 12.4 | 11.2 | 11.6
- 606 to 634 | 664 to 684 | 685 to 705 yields -2.2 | 12.1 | 10.7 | 11.1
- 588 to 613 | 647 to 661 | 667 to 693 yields 0.2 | 12.5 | 12.2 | 12.3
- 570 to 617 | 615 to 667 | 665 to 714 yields -2.8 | 12.4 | 10.5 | 11.5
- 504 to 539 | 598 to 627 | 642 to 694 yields 1.3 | 13.9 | 12.1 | 12.8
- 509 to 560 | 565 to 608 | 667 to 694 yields 3.2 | 14.2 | 12.2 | 13.5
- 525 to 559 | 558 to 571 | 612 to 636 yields 1.1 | 14.5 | 12.1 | 13.8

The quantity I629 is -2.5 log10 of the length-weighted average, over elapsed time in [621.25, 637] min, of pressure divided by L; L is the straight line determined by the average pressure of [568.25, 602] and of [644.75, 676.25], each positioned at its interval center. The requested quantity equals 0.02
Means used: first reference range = 12.5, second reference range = 12.3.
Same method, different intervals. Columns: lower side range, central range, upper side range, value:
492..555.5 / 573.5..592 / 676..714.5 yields 0.02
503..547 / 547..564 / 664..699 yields 0.01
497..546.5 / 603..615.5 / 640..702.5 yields 0.03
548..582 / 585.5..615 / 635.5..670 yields 0.01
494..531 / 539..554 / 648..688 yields -0.12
